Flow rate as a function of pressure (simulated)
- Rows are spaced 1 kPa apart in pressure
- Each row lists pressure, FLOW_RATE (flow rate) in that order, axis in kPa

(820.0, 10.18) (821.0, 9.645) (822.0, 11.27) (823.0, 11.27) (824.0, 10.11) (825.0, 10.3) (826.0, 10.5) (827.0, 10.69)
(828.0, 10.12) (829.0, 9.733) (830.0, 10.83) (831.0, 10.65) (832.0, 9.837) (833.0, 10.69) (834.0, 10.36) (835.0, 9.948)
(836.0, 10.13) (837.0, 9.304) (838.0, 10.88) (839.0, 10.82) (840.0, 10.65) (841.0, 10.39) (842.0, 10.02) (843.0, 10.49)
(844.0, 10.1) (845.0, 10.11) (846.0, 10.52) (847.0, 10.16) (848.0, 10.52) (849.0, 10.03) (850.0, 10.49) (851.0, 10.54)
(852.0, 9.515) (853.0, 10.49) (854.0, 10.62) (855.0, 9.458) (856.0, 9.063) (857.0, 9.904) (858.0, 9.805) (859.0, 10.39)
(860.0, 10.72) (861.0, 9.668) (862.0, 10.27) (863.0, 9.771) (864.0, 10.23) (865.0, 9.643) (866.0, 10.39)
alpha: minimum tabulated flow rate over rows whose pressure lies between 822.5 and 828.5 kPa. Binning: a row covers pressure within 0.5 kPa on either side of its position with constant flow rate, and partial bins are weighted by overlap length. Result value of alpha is 10.11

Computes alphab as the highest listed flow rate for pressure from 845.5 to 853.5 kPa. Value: 10.54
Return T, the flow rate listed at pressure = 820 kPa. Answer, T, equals 10.18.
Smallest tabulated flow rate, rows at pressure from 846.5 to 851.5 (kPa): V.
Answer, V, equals 10.03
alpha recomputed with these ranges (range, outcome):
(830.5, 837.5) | 9.304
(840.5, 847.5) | 10.02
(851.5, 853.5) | 9.515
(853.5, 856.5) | 9.063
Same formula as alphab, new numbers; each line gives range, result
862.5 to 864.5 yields 10.23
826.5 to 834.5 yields 10.83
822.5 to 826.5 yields 11.27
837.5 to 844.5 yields 10.88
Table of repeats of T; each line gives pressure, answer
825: 10.3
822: 11.27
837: 9.304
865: 9.643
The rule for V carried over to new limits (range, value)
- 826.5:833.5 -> 9.733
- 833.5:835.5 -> 9.948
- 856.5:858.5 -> 9.805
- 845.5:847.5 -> 10.16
